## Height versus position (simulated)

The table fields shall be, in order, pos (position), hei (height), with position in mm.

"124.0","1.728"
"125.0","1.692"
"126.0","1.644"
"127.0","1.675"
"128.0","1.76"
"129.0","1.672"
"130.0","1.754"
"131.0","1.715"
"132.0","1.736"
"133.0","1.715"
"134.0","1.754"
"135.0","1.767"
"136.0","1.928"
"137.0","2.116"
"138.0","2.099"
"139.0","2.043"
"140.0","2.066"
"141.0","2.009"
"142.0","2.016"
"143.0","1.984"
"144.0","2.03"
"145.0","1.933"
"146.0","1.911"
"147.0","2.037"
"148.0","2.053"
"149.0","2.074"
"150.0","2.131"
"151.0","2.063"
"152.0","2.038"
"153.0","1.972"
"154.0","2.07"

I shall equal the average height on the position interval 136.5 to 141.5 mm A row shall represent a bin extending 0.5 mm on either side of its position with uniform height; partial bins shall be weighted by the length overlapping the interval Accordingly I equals 2.07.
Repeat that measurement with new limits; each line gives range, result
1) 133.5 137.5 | 1.89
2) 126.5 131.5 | 1.72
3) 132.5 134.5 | 1.73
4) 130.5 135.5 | 1.74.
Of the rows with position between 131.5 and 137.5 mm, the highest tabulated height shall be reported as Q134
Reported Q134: 2.116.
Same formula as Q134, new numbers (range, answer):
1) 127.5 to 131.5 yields 1.76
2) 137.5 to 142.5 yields 2.099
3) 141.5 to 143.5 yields 2.016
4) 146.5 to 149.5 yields 2.074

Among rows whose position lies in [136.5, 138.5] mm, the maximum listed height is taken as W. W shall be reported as 2.116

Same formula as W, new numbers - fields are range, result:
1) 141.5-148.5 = 2.053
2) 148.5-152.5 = 2.131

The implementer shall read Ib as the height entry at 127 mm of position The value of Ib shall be 1.675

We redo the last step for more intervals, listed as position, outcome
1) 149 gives 2.074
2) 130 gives 1.754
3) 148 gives 2.053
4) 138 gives 2.099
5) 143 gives 1.984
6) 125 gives 1.692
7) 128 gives 1.76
